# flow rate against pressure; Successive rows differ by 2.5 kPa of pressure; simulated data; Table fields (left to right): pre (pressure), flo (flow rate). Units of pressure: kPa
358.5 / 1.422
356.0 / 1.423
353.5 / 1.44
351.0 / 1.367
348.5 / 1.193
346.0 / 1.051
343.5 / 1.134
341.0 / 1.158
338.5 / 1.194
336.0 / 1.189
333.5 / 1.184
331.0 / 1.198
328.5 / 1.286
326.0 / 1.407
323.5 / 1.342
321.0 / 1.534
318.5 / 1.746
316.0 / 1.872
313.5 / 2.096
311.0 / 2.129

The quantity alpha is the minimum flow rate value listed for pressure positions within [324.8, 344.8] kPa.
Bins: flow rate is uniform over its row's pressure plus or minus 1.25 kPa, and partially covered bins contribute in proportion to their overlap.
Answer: 1.134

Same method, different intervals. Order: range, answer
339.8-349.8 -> 1.051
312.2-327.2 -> 1.342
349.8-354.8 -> 1.367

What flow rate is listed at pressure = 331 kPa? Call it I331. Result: 1.198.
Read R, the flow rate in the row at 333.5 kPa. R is 1.184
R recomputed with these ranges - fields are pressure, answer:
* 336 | 1.189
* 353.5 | 1.44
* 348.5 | 1.193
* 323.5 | 1.342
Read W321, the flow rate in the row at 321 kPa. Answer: 1.534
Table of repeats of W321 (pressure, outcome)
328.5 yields 1.286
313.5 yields 2.096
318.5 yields 1.746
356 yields 1.423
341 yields 1.158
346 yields 1.051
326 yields 1.407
